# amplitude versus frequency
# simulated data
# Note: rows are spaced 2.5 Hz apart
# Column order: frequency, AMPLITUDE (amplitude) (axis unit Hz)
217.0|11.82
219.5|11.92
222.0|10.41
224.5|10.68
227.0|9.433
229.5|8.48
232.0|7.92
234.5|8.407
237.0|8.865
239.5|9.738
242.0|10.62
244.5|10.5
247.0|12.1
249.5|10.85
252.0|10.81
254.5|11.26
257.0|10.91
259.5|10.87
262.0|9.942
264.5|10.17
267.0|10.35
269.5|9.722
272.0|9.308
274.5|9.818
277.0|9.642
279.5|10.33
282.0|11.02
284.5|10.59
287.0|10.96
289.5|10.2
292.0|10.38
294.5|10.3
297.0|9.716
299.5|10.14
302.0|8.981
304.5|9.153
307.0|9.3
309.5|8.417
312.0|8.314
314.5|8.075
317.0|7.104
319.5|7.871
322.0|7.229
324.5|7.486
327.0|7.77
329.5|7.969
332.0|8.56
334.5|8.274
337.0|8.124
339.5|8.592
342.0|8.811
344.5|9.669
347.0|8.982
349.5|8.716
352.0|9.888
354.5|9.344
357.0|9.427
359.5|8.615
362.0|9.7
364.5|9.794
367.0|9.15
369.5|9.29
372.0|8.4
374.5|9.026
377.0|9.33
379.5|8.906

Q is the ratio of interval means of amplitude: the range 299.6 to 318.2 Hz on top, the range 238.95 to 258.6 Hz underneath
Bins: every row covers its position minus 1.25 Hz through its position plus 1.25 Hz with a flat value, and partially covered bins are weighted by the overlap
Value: 0.79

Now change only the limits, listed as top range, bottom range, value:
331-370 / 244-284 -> 0.86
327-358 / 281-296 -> 0.84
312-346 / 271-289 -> 0.79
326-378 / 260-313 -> 0.90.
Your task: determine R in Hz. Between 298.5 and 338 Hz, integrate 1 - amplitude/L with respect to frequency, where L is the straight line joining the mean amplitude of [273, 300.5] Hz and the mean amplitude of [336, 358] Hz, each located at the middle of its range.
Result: 5.58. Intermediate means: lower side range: 10.3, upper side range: 9.07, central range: 8.29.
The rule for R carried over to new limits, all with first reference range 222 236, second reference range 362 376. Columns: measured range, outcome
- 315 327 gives 2.2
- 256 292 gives -4.5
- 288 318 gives -0.2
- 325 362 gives 1.6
